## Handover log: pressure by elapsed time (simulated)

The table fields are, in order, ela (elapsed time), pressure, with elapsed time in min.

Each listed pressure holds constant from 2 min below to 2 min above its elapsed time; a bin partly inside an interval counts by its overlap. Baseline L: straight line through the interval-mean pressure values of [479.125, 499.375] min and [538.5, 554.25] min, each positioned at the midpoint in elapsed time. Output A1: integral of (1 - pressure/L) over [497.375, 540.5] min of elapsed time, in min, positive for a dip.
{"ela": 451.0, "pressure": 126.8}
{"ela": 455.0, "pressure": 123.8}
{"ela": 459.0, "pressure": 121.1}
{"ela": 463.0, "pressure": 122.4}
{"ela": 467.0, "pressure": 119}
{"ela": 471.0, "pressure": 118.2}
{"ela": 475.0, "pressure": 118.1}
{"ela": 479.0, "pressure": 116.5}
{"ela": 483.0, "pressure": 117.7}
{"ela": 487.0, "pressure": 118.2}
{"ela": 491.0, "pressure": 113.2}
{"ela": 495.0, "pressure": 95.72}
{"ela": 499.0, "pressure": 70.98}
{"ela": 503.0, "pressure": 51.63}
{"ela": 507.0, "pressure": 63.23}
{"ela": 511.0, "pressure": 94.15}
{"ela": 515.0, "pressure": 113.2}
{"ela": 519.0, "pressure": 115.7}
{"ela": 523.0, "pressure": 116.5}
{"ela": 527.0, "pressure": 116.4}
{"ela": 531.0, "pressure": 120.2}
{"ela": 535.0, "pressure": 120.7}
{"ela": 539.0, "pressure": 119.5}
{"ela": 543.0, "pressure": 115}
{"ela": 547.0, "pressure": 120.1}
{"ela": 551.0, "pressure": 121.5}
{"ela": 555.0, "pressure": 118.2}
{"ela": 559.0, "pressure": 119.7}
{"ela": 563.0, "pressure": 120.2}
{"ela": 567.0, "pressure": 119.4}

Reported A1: 5.1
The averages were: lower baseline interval 107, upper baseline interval 119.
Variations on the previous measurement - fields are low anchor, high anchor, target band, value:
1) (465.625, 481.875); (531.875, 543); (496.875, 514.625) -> 6.65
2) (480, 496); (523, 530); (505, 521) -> 2.62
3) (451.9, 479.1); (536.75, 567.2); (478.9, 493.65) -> 0.57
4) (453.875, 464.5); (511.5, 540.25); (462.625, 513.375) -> 8.05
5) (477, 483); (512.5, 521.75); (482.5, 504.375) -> 4.08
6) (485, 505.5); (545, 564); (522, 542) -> -1.91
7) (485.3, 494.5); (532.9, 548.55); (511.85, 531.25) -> 0.28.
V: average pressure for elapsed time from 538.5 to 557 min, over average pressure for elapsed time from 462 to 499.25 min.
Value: 1.06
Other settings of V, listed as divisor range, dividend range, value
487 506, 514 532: 1.36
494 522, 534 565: 1.37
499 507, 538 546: 1.98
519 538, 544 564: 1.01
